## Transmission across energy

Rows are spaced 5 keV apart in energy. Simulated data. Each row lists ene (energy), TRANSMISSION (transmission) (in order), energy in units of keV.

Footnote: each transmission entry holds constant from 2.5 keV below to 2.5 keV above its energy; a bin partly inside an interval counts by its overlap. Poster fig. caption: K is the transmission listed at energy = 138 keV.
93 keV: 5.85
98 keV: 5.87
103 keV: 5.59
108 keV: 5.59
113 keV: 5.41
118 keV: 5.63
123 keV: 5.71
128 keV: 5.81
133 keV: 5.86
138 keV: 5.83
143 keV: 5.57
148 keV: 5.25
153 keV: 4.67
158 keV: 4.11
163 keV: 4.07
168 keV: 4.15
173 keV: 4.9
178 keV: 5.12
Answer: 5.83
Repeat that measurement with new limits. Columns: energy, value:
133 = 5.86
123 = 5.71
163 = 4.07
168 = 4.15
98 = 5.87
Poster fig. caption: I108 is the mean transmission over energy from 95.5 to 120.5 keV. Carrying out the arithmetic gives 5.62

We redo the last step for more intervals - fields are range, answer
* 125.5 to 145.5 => 5.77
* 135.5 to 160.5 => 5.09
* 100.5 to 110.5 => 5.59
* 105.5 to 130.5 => 5.63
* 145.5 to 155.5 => 4.96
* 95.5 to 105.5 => 5.73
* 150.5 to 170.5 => 4.25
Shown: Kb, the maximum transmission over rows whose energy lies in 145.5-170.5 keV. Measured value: 5.25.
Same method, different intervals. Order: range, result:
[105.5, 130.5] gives 5.81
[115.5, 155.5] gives 5.86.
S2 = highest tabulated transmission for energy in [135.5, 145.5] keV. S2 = 5.83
